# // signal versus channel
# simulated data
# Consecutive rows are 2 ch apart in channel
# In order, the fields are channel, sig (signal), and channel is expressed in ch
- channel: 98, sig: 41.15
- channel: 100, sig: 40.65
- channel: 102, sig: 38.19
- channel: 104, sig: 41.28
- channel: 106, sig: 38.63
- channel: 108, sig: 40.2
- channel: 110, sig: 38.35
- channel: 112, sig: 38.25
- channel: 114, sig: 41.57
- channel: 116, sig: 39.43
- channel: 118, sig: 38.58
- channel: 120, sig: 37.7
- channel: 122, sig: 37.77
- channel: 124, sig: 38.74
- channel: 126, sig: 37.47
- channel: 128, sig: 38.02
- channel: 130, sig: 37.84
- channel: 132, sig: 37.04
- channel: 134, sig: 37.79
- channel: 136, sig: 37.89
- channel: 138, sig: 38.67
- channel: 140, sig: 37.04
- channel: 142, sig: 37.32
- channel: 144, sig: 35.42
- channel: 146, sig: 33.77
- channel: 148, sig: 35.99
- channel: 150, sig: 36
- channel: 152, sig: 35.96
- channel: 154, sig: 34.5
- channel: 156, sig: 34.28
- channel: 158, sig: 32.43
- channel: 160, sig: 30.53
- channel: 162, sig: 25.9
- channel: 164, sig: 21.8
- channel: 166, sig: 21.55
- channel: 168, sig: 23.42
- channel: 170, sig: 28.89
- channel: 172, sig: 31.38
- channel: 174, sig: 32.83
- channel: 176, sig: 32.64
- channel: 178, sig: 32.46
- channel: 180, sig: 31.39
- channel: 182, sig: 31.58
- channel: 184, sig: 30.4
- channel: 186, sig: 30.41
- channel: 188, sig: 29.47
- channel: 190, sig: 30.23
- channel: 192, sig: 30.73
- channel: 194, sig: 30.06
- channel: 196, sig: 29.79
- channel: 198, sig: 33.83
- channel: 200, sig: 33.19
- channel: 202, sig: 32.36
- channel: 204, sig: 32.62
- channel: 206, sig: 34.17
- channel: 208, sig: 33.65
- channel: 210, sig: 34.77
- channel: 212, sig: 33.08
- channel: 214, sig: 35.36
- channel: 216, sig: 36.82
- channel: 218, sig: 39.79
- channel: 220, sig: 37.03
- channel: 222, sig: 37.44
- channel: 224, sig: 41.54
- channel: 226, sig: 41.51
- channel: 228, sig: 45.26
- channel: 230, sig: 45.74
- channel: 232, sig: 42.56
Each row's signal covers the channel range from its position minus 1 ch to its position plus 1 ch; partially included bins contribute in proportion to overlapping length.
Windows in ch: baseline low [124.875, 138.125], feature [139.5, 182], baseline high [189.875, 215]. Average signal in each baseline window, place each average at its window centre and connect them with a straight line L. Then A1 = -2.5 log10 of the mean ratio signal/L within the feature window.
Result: 0.13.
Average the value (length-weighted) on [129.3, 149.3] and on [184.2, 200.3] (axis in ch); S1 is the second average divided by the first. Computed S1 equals 0.8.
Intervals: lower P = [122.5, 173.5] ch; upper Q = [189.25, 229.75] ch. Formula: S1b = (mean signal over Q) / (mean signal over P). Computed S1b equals 1.05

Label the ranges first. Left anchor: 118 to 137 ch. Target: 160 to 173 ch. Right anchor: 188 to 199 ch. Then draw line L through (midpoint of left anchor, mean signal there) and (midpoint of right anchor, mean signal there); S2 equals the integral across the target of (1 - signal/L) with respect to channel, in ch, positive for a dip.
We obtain 3.0 ch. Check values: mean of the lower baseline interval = 37.8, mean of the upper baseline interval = 30.8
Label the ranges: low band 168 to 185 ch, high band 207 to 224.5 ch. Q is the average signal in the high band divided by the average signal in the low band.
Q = 1.18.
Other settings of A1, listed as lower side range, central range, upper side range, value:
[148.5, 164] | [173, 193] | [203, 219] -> 0.079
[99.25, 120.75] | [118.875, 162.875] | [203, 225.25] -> 0.075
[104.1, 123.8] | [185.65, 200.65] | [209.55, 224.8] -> 0.208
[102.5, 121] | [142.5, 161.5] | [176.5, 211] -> 0.046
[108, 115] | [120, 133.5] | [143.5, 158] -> -0.002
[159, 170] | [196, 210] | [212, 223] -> 0.016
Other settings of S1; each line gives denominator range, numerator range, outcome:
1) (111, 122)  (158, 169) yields 0.65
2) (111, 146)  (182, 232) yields 0.92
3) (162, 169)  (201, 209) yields 1.46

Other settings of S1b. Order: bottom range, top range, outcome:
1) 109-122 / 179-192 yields 0.79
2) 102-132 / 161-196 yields 0.75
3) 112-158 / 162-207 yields 0.81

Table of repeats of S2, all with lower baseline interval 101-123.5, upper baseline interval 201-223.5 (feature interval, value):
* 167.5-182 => 2.36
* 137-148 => 0.45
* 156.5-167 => 2.94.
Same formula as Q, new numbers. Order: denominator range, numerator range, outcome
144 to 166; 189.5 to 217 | 1.04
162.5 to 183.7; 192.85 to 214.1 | 1.14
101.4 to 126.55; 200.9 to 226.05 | 0.92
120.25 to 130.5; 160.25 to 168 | 0.63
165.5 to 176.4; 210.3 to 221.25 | 1.27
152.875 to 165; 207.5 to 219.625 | 1.19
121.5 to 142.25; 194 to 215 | 0.88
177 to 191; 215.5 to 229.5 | 1.30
